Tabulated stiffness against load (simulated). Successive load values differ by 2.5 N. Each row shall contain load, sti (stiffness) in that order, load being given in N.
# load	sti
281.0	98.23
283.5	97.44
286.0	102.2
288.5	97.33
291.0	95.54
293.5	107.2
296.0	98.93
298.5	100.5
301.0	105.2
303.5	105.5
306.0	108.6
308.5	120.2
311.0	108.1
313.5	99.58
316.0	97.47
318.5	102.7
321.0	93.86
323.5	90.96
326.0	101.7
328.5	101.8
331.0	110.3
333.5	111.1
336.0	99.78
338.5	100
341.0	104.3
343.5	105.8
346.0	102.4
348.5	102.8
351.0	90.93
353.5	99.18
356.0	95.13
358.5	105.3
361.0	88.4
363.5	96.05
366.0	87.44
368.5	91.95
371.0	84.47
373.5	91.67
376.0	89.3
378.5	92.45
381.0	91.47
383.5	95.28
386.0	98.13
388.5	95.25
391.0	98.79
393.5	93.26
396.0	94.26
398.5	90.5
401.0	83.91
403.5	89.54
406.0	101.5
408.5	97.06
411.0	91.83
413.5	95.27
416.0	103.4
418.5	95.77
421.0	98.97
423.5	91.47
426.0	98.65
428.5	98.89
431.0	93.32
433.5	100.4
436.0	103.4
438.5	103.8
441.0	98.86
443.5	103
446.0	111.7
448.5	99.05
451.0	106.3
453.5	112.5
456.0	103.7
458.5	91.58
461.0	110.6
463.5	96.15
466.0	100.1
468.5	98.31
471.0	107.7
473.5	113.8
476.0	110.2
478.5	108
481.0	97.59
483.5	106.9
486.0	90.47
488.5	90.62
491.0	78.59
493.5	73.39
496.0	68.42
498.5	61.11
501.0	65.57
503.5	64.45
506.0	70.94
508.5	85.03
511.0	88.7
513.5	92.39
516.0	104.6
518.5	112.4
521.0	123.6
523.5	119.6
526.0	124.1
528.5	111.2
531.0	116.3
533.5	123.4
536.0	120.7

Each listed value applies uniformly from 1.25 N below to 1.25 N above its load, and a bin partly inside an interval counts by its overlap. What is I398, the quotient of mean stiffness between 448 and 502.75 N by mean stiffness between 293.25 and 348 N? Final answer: 0.92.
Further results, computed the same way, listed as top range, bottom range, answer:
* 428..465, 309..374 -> 1.03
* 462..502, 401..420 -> 0.96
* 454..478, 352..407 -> 1.11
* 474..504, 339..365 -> 0.87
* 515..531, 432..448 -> 1.13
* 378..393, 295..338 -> 0.92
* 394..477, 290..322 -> 0.96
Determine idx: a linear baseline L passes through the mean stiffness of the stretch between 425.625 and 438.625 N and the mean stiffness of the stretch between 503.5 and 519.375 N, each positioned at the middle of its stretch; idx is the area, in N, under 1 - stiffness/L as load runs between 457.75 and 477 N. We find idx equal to -1.76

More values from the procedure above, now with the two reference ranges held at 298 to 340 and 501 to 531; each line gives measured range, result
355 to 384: 2.83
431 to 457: -0.81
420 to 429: 0.38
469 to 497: 1.23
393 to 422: 1.95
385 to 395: 0.55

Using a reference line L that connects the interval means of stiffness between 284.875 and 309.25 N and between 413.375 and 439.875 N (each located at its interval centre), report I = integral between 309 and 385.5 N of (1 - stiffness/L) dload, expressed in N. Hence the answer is 2.9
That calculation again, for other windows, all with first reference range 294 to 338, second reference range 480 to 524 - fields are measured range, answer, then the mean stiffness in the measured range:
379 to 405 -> 1.1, 93.1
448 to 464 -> -2.0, 103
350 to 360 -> 0.3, 97.6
